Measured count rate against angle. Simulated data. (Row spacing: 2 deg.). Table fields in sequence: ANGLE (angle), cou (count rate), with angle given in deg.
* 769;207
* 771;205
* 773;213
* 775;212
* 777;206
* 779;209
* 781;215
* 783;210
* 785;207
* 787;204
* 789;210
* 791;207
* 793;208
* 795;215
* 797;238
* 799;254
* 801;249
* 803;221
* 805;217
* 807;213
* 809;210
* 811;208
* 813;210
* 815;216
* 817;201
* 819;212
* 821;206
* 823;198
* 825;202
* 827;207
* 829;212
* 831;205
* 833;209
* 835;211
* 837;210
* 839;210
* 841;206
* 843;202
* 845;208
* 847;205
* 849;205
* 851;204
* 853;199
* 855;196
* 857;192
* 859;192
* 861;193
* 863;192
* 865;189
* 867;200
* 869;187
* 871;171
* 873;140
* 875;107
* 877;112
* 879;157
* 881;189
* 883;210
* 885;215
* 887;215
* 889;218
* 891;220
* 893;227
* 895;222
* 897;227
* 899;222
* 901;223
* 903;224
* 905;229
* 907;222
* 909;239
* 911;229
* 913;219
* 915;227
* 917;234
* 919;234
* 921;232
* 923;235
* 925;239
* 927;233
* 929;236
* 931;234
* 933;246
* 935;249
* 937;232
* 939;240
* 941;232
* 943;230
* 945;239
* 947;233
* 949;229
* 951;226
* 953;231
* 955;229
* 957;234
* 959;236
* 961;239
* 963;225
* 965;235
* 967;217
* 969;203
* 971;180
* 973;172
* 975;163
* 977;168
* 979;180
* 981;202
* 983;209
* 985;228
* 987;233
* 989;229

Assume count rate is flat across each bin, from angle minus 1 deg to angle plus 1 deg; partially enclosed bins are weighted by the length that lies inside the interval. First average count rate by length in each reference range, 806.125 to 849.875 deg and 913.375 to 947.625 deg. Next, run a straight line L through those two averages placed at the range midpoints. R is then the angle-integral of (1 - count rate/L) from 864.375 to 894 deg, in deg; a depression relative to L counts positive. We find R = 5.06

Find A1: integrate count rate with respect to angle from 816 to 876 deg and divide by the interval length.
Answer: 196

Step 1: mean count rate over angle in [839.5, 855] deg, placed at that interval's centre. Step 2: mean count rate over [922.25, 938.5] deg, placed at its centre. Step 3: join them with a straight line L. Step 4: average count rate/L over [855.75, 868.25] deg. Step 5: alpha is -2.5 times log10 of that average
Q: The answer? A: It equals 0.091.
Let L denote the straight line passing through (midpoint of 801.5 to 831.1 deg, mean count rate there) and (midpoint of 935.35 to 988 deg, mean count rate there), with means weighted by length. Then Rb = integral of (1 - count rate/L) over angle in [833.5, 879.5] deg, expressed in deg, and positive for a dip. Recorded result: 5.4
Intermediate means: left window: 210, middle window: 187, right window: 218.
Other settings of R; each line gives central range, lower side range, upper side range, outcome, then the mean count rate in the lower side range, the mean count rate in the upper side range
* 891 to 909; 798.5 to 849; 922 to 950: 0.3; 212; 236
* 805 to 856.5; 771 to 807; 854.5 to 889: -2.1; 217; 181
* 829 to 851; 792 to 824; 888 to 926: 1.3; 217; 227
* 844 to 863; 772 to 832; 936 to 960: 1.8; 213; 233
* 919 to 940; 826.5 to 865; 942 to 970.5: -1.5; 203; 228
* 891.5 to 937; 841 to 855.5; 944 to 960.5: -1.9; 203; 232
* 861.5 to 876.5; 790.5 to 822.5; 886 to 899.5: 3.5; 218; 222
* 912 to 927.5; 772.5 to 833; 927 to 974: -0.5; 213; 227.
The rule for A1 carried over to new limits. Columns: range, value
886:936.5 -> 229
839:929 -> 206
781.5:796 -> 209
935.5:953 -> 233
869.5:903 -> 193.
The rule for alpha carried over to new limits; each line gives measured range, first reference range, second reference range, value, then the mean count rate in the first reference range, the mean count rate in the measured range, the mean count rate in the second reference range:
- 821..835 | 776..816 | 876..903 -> 0.03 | 216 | 206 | 205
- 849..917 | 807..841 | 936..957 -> 0.10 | 208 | 201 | 232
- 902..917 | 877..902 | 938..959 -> -0.05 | 208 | 227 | 232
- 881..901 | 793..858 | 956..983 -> -0.05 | 211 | 218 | 204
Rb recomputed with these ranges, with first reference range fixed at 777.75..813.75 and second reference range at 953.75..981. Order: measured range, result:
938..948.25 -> -1.3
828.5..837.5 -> 0.2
